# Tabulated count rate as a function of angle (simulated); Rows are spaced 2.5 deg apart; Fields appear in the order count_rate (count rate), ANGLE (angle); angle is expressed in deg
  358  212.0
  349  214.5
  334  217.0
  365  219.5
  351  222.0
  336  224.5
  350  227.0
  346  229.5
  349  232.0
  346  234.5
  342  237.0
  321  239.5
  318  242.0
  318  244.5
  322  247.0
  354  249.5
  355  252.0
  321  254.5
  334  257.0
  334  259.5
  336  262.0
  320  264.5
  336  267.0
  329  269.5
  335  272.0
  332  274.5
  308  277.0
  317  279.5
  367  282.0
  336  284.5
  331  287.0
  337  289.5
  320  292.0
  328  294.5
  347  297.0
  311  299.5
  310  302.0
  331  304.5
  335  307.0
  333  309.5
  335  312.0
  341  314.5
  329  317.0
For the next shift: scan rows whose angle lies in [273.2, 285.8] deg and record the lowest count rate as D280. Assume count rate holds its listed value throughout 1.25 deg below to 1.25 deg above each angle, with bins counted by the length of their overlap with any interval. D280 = 308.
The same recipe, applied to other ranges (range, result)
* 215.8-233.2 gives 334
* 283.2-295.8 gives 320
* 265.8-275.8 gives 329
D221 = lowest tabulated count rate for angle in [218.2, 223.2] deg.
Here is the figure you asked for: 351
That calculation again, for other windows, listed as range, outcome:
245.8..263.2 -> 321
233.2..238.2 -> 342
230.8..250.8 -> 318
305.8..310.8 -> 333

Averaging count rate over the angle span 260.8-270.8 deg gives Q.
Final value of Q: 330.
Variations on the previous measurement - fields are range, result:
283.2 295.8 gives 331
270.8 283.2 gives 332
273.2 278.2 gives 320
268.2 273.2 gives 332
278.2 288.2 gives 338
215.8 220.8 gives 350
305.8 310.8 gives 334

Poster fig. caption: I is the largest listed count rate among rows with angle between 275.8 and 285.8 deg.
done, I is 367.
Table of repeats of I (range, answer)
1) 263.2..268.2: 336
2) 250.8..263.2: 355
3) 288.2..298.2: 347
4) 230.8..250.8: 354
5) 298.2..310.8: 335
